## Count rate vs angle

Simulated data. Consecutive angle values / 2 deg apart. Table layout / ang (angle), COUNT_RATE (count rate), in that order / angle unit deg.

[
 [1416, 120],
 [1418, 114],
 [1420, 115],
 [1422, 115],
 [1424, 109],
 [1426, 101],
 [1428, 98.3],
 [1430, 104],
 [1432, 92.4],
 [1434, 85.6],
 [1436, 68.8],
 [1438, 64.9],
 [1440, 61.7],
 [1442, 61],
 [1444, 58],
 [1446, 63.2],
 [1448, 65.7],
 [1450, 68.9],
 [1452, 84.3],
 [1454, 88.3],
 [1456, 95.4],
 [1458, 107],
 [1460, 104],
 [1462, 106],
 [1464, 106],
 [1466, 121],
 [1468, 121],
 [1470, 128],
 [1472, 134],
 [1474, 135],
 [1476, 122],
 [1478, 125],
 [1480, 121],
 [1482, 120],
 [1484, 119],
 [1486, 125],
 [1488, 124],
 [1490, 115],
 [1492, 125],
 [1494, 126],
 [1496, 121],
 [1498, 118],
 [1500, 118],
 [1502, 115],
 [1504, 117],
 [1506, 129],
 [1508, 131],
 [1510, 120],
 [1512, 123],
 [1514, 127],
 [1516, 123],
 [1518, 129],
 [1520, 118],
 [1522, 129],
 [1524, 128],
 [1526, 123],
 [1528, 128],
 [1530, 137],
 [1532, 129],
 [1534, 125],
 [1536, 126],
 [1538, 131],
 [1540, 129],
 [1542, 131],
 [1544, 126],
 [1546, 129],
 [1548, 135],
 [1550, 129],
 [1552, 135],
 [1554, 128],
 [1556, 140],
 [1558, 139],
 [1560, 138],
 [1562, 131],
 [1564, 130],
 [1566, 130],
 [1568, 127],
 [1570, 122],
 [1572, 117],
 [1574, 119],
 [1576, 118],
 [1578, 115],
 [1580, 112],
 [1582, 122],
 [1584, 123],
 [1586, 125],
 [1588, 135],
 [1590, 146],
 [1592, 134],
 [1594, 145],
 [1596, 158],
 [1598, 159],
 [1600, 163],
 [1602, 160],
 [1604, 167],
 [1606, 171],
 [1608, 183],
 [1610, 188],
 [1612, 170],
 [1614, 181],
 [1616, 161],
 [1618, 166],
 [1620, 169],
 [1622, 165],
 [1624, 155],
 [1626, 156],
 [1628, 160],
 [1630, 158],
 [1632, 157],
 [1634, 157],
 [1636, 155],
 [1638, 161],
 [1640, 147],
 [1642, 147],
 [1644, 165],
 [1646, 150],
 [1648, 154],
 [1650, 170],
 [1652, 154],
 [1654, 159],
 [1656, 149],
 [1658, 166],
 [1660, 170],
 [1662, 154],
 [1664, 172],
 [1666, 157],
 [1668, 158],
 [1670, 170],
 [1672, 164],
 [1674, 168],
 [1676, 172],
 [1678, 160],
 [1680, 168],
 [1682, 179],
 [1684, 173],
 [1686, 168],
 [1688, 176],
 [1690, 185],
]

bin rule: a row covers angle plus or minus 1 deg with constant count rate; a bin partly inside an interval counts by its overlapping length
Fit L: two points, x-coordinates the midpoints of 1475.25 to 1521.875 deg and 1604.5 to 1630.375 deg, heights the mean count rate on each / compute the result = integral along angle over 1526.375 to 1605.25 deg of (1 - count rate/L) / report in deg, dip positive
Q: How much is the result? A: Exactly 7.9 deg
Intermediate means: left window 122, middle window 133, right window 168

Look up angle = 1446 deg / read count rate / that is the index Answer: 63.2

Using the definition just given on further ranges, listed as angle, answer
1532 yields 129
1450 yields 68.9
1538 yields 131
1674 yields 168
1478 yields 125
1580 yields 112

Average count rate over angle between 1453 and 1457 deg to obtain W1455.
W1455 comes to 91.8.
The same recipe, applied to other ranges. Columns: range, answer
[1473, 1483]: 125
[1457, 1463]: 106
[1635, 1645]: 155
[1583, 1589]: 128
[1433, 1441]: 70.2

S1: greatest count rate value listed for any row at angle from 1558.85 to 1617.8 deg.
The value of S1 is 188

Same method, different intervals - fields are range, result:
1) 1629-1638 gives 161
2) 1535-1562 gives 140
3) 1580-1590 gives 146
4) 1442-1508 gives 135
